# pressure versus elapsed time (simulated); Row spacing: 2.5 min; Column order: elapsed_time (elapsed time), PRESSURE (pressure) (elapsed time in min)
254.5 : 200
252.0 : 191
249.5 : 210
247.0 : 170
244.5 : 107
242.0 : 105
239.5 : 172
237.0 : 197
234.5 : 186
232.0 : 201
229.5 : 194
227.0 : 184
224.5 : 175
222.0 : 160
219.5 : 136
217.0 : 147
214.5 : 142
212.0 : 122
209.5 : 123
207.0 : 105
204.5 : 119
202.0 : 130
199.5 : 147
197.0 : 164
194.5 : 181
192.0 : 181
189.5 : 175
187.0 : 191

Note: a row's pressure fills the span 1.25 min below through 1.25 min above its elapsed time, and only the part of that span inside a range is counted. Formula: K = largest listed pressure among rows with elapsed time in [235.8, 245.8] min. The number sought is 197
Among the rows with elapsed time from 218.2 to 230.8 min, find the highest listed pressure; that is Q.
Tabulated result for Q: 194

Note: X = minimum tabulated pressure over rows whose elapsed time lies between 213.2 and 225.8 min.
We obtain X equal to 136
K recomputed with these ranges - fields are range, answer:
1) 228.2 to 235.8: 201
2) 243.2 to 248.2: 170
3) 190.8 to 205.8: 181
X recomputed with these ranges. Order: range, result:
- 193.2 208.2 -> 105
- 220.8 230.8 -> 160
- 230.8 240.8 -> 172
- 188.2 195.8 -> 175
